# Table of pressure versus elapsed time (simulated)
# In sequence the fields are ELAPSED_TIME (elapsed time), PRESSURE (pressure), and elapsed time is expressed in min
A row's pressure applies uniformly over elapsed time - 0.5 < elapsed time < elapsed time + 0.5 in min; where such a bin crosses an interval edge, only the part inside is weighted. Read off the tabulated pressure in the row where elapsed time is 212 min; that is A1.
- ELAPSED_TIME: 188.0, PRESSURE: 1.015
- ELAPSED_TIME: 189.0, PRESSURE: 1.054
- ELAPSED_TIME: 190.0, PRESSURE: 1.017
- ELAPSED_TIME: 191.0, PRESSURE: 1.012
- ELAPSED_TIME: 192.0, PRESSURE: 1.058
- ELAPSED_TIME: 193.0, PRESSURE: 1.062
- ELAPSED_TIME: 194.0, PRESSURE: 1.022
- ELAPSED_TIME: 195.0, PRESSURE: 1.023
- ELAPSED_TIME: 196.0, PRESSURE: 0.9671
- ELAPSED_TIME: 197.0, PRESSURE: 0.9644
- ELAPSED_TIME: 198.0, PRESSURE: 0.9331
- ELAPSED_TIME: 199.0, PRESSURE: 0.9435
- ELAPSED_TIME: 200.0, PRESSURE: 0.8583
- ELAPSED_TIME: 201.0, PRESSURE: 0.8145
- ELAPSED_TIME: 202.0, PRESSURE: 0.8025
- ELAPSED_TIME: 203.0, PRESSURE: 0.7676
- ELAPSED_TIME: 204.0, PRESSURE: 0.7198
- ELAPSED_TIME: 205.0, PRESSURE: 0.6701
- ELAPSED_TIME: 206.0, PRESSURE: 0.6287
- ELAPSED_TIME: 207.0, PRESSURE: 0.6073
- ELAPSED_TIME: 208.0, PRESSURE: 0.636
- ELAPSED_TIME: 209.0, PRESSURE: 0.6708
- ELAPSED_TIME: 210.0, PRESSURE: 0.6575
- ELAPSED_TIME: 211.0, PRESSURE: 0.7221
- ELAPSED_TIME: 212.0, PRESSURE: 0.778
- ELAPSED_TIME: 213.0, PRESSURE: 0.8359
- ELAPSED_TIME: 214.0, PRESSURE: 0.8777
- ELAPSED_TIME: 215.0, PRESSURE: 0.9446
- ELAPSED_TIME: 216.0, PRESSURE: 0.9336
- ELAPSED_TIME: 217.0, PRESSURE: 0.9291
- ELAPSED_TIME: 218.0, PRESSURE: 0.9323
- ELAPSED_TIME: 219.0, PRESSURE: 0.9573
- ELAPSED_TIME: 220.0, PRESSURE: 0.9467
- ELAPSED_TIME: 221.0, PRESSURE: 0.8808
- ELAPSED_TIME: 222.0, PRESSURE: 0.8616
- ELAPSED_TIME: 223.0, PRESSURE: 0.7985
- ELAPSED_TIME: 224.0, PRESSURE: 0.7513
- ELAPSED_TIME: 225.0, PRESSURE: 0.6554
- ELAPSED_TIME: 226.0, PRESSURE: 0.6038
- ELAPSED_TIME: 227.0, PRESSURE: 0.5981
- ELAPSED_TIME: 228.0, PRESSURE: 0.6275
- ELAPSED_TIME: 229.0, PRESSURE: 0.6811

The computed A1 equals 0.778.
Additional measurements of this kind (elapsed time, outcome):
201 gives 0.8145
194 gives 1.022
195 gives 1.023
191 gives 1.012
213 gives 0.8359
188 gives 1.015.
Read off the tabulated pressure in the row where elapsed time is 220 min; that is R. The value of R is 0.9467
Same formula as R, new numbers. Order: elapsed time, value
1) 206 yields 0.6287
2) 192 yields 1.058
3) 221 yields 0.8808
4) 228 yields 0.6275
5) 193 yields 1.062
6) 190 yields 1.017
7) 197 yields 0.9644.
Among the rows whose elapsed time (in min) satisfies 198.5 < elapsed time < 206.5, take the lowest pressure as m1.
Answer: 0.6287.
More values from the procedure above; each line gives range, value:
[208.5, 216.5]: 0.6575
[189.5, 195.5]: 1.012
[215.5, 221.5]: 0.8808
